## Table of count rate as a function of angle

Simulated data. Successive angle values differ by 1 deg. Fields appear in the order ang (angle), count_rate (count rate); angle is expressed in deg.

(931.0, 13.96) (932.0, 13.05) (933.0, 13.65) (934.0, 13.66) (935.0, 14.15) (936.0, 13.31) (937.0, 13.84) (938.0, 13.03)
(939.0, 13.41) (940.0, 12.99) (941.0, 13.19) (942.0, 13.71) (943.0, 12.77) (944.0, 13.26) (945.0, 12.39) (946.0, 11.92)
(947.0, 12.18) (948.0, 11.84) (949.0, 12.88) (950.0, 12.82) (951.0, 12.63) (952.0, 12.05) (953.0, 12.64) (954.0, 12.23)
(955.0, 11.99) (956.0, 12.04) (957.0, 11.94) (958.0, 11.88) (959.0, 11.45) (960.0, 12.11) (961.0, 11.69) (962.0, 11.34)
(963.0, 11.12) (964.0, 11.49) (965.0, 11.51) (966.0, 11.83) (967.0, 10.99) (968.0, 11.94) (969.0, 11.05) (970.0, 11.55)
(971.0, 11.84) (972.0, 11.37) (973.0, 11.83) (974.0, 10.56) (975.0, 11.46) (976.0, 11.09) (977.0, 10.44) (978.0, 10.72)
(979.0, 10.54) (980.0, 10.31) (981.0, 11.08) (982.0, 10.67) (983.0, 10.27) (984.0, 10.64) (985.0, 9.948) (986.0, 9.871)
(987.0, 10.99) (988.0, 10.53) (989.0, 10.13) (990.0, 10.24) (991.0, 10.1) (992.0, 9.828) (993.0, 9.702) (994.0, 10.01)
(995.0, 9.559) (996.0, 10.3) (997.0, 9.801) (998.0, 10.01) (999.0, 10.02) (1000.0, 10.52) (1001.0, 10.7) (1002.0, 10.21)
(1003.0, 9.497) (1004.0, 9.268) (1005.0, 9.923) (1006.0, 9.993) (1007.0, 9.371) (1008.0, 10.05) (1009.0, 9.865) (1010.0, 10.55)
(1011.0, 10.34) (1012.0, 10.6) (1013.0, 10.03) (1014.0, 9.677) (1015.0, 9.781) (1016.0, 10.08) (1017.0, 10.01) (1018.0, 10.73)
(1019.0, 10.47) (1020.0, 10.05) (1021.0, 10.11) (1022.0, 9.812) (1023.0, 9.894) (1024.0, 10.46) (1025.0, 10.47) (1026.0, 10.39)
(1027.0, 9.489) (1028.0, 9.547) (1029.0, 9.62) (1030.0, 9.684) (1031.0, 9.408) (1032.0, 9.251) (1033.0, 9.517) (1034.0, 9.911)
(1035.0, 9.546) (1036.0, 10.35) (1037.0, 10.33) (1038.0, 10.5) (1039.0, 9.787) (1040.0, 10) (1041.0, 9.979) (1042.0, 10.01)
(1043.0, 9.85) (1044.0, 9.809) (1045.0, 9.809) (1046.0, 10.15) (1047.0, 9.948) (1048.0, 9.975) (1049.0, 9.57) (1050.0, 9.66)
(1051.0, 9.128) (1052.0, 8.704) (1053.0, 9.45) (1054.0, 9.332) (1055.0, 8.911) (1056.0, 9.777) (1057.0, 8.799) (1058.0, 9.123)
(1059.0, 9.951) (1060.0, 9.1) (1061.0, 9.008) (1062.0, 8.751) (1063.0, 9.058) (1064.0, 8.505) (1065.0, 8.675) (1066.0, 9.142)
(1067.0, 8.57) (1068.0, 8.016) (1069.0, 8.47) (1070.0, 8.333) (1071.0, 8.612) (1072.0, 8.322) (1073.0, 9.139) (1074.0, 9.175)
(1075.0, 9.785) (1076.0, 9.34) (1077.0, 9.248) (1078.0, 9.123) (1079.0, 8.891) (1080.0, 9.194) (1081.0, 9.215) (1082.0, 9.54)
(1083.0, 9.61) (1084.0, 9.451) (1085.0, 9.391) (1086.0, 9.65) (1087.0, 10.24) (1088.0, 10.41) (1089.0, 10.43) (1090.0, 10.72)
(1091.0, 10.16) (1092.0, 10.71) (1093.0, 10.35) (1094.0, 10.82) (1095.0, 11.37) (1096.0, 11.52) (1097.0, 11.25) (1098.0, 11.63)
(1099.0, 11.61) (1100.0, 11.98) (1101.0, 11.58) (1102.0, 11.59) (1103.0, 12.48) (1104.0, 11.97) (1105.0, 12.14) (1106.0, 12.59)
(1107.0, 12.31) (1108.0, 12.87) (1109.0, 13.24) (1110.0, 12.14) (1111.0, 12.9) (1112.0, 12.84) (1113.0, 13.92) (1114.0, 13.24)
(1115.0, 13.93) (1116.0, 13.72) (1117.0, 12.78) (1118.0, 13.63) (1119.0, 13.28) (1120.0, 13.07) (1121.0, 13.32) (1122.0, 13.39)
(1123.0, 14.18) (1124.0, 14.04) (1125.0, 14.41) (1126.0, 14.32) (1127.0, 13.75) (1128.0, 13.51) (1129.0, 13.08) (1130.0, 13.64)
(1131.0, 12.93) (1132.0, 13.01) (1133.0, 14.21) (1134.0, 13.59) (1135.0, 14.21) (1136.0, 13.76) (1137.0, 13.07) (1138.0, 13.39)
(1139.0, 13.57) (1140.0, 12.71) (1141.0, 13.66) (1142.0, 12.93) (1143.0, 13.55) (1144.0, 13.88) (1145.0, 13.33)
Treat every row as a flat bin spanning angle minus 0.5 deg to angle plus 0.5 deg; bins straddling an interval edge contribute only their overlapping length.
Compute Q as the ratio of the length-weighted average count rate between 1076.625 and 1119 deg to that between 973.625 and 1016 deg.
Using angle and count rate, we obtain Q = 1.11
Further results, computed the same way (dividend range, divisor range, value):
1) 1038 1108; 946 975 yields 0.84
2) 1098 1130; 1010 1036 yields 1.30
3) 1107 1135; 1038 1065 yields 1.42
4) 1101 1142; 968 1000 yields 1.25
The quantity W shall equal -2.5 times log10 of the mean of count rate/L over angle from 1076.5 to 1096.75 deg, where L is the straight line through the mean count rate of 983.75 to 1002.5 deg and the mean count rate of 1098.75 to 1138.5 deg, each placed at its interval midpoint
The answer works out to 0.23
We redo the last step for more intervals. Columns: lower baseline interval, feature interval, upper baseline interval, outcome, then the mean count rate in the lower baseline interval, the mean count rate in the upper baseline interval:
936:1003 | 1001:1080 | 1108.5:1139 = 0.27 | 11.4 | 13.5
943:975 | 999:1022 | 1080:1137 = 0.19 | 11.9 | 12.2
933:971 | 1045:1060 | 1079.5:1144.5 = 0.29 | 12.4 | 12.3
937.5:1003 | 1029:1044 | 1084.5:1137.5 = 0.20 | 11.3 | 12.5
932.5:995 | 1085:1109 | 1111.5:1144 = 0.17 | 11.7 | 13.5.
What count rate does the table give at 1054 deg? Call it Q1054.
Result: 9.332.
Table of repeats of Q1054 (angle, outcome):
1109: 13.24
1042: 10.01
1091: 10.16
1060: 9.1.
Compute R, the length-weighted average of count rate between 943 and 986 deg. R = 11.6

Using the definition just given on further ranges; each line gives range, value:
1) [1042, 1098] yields 9.54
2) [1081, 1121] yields 11.7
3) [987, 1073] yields 9.7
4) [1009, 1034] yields 9.99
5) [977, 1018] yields 10.2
